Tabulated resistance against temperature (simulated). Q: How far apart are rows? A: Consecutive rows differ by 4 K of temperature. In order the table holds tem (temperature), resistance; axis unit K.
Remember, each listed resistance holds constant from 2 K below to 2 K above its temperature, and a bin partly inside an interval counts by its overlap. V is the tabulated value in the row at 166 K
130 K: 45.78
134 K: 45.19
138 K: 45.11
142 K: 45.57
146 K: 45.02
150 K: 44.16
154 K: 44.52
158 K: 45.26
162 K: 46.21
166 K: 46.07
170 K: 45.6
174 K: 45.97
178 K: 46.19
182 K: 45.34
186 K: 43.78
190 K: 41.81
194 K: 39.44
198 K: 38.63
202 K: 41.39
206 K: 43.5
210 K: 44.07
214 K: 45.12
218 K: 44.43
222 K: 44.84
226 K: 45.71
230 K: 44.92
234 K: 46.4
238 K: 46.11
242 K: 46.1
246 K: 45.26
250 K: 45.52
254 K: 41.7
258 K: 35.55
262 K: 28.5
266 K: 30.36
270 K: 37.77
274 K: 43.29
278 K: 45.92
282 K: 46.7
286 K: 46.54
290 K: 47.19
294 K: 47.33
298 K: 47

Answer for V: 46.07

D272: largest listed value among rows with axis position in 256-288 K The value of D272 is 46.7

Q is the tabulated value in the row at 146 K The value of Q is 45.02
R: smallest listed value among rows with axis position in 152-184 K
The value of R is 44.52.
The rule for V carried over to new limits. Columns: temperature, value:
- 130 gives 45.78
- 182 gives 45.34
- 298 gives 47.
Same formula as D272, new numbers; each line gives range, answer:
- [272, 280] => 45.92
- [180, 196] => 45.34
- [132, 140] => 45.19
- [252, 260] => 41.7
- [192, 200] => 39.44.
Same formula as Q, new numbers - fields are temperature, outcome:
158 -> 45.26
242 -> 46.1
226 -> 45.71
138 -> 45.11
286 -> 46.54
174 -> 45.97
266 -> 30.36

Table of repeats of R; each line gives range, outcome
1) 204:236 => 43.5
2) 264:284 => 30.36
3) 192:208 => 38.63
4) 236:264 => 28.5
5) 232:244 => 46.1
